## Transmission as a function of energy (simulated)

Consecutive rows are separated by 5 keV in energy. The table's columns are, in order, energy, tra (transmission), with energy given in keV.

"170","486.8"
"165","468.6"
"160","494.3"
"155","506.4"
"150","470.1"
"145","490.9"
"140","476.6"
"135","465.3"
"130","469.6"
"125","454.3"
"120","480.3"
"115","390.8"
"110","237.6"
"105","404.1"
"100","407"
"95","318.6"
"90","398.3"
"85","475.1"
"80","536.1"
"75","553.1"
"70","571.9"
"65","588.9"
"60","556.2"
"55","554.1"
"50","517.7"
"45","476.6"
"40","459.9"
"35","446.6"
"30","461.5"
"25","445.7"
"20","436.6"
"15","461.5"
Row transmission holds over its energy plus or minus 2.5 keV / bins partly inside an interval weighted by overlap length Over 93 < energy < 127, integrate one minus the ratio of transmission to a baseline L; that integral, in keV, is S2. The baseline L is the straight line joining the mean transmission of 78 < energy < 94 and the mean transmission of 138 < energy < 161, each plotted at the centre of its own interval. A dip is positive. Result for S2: 5.99 keV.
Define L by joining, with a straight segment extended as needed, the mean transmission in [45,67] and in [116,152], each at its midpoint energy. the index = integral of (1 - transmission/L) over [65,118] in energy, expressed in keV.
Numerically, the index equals 7.8 keV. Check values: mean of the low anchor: 545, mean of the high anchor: 469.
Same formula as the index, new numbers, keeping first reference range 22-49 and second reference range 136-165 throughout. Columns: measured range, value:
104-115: 3.5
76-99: 1.6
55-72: -3.7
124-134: 0.3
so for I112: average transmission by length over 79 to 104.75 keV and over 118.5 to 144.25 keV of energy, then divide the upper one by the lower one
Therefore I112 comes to 1.12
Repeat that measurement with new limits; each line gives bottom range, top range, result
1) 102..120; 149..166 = 1.34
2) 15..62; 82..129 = 0.83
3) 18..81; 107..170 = 0.89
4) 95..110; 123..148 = 1.30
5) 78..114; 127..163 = 1.22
